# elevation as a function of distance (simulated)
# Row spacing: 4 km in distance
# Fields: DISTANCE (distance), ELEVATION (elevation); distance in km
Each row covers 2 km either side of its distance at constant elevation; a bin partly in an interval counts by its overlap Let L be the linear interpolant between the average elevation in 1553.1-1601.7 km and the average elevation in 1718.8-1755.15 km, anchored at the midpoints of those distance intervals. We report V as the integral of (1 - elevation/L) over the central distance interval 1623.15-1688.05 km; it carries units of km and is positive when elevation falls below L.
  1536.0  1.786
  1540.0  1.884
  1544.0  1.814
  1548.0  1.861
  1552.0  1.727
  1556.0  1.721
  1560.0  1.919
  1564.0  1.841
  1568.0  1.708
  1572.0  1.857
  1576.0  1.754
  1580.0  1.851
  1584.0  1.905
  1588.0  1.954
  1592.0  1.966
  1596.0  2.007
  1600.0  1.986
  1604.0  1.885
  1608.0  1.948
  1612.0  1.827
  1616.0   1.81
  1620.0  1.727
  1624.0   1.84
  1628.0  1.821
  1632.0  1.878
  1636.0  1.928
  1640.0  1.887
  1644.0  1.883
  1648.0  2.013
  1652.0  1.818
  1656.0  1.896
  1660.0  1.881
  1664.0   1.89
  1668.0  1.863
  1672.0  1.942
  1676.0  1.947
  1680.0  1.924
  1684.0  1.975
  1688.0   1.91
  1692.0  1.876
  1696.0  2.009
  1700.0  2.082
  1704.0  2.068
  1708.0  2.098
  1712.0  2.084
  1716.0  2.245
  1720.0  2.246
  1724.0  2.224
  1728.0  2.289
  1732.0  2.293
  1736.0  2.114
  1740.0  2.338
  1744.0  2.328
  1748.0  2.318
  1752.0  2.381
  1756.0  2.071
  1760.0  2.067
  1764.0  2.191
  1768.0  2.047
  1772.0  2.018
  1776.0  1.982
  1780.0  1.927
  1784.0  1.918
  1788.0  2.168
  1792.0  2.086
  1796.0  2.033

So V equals 5.25 km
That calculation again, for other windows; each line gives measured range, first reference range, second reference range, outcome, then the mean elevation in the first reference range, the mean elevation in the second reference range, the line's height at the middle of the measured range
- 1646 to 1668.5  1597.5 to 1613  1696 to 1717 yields 1.30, 1.92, 2.1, 2.01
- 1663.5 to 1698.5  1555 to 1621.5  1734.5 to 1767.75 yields 2.31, 1.87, 2.22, 2.07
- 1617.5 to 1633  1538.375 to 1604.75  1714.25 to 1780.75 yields 1.17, 1.86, 2.19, 1.96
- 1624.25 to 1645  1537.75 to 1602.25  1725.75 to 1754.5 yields 1.51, 1.86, 2.29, 2.02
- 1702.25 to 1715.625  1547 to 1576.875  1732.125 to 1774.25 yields -0.02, 1.8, 2.19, 2.1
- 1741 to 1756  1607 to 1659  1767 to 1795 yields -2.41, 1.87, 2.02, 1.99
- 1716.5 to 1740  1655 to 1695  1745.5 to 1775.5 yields -2.08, 1.91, 2.15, 2.06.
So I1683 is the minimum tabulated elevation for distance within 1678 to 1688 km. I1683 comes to 1.91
